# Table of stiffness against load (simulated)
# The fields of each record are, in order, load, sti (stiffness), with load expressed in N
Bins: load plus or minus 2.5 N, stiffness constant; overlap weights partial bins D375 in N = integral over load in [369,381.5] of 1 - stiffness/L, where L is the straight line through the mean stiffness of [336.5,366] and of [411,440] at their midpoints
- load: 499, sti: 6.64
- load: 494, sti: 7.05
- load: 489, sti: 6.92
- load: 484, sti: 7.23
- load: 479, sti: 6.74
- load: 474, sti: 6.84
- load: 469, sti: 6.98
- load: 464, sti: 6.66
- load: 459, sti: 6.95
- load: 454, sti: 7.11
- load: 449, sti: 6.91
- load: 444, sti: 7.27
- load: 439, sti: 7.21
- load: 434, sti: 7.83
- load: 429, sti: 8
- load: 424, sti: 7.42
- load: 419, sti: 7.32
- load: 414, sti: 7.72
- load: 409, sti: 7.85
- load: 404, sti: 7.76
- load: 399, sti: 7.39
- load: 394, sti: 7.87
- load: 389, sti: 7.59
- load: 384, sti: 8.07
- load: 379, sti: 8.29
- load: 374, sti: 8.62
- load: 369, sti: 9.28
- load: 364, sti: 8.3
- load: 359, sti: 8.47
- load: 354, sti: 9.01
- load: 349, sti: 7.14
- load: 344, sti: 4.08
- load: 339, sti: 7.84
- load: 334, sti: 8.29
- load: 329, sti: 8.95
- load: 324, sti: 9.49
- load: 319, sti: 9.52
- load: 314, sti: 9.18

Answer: -1.85 N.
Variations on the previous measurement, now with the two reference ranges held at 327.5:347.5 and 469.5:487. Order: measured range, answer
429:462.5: -1.2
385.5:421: -2.9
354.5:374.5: -4.4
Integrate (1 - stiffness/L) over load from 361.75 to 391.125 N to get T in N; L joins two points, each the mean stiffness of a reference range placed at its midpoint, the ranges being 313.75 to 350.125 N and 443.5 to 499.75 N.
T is -2.62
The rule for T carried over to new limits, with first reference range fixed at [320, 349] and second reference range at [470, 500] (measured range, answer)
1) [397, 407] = -0.28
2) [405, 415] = -0.61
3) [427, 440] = -0.92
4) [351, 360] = -1.23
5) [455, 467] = 0.35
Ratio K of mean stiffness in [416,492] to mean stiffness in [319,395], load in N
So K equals 0.9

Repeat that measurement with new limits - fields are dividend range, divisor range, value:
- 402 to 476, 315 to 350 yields 0.92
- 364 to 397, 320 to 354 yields 1.06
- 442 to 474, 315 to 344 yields 0.83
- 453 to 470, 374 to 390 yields 0.85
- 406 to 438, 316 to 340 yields 0.86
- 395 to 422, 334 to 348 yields 1.17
